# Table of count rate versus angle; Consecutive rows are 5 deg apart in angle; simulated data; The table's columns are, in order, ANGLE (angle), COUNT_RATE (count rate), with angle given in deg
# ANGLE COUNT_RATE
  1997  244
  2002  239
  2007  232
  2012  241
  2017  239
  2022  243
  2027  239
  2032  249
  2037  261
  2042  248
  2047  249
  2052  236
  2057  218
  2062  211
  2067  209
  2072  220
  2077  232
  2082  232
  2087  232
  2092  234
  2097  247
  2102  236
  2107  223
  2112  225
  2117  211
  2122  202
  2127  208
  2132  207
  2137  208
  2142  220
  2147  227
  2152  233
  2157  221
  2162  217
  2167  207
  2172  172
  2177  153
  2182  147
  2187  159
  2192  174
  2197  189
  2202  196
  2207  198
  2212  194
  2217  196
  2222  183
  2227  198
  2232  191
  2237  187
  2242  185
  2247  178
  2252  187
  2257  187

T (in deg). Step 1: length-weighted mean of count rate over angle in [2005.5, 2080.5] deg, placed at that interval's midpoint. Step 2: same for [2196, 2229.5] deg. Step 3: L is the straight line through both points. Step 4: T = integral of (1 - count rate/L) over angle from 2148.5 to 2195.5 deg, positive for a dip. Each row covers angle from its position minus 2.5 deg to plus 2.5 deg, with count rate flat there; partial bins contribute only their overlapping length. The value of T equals 3.7 deg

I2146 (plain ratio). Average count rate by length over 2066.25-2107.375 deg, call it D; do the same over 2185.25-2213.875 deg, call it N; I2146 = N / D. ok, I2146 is 0.80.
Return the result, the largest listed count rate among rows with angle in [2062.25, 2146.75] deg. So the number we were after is 247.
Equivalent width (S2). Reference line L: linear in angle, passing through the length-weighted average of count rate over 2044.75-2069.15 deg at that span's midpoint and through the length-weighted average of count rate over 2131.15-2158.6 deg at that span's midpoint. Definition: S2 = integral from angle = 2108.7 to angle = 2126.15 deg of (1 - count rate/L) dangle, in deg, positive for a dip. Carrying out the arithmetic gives 0.7 deg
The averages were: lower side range 225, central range 213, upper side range 220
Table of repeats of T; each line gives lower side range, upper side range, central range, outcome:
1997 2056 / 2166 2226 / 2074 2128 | -2.7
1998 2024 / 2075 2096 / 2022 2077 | 0.4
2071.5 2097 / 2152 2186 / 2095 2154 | -2.5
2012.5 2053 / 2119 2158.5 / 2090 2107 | -0.7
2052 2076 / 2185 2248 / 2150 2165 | -1.8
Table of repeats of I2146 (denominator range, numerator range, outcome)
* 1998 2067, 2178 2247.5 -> 0.77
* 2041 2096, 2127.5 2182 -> 0.89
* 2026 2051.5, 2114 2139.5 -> 0.83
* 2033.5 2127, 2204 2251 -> 0.83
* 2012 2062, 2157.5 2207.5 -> 0.76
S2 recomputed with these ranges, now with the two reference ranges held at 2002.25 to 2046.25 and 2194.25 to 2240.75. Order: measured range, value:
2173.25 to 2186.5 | 3.2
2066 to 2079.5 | 0.5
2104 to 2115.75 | -0.1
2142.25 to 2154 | -1.0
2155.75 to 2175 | 0.4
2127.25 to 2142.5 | 0.3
